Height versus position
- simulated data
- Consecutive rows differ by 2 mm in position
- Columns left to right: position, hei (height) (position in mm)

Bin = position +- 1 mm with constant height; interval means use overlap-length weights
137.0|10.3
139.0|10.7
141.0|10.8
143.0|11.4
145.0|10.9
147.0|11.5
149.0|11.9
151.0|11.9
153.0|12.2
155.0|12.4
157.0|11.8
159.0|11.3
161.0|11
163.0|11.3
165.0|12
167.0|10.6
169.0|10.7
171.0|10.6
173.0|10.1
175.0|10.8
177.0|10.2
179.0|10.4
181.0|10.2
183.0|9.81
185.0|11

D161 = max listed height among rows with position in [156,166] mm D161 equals 12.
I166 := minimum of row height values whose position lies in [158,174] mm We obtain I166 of 10.1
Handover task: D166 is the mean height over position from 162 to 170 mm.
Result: 11.2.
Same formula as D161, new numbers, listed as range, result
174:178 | 10.8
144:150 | 11.9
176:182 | 10.4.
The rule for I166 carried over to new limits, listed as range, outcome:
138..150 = 10.7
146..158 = 11.5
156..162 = 11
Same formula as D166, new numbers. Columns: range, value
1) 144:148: 11.2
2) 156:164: 11.4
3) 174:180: 10.5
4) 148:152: 11.9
